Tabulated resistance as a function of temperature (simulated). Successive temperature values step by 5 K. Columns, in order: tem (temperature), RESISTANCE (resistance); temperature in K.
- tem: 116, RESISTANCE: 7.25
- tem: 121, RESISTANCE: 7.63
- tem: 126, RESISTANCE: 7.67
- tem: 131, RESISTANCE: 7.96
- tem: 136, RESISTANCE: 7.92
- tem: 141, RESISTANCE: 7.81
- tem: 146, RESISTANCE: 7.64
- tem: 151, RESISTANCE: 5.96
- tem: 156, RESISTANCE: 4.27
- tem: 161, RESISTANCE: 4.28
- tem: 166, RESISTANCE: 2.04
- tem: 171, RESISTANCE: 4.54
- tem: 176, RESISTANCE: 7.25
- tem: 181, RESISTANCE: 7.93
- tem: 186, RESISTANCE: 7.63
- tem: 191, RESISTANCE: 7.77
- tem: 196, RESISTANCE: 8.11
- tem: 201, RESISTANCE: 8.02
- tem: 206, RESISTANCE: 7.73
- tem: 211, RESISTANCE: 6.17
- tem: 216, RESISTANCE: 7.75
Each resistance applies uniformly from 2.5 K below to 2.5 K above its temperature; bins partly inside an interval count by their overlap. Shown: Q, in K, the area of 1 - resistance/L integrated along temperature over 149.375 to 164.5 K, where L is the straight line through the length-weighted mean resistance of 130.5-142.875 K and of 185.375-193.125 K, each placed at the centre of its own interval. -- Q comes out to 6.26 K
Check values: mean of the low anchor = 7.89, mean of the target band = 4.59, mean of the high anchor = 7.71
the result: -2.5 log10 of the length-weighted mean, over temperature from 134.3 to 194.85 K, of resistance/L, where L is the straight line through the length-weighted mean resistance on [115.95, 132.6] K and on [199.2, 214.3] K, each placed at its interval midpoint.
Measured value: 0.19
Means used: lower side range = 7.67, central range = 6.27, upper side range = 7.3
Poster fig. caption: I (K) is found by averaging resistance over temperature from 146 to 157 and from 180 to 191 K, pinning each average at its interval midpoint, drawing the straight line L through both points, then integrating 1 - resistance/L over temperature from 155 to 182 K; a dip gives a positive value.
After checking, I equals 7.6 K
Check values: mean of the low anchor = 5.8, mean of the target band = 4.94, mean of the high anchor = 7.76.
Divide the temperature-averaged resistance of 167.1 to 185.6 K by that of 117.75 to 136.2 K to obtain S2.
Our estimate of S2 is 0.8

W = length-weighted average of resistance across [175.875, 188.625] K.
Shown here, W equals 7.67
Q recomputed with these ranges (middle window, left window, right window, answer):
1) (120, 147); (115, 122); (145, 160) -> -4.8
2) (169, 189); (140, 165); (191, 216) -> -0.8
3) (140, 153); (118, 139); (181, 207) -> 1.2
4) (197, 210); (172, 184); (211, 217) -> -1.1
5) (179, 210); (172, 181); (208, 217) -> -3.8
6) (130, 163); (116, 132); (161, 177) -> -2.5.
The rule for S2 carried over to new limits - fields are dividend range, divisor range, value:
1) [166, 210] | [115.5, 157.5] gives 0.98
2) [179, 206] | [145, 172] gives 1.70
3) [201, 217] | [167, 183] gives 1.19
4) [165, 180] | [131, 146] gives 0.66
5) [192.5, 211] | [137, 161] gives 1.22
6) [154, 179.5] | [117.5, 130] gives 0.60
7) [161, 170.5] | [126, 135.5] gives 0.40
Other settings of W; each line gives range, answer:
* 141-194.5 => 6.06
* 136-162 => 6.28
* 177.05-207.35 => 7.84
